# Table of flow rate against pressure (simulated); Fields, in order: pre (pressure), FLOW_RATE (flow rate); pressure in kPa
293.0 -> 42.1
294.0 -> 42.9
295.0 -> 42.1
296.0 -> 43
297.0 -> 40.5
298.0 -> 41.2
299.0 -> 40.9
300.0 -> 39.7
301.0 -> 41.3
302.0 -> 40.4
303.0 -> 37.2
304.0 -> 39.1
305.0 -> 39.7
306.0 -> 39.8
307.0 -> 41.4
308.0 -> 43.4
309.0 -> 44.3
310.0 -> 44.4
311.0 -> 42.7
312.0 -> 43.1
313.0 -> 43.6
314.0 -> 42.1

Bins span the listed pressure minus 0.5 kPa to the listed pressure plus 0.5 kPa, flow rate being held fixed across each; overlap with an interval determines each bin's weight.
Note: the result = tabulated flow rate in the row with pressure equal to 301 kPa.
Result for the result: 41.3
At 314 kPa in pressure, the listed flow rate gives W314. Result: 42.1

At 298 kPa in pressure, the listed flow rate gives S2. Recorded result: 41.2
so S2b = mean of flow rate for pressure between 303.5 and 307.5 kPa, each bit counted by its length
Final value 40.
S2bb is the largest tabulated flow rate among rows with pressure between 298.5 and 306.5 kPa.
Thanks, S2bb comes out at 41.3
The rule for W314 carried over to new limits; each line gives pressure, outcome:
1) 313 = 43.6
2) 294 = 42.9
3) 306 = 39.8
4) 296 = 43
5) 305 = 39.7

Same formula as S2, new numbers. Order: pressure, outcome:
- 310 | 44.4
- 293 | 42.1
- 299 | 40.9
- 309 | 44.3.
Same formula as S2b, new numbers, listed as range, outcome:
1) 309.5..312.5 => 43.4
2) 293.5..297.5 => 42.1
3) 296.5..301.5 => 40.7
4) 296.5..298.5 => 40.9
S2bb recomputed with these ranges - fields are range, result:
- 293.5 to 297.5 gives 43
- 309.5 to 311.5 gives 44.4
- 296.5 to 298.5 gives 41.2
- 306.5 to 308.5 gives 43.4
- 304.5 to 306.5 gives 39.8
